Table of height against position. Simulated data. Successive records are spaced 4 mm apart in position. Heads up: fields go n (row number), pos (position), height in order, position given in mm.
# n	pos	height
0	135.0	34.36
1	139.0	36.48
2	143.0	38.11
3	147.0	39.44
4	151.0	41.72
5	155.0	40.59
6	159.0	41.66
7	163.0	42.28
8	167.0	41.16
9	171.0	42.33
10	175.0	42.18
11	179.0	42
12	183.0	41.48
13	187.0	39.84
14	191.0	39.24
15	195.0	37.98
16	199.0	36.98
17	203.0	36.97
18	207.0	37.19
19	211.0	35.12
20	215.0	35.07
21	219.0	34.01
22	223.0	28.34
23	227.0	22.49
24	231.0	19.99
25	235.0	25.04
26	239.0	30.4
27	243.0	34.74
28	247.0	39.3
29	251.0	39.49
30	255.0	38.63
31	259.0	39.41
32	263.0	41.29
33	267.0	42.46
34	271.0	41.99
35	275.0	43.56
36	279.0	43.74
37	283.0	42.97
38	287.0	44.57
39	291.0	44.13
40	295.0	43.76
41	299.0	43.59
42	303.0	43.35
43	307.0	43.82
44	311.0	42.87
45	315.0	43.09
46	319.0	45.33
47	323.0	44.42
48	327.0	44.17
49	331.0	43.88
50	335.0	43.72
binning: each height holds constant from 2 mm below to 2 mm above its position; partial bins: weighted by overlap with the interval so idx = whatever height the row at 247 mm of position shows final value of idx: 39.3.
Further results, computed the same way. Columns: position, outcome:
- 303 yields 43.35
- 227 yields 22.49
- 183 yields 41.48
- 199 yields 36.98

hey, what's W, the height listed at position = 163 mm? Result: 42.28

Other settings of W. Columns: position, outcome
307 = 43.82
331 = 43.88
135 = 34.36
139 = 36.48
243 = 34.74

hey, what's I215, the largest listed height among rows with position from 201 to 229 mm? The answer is 37.19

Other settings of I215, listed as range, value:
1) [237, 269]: 42.46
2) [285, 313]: 44.57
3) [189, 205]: 39.24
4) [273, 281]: 43.74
